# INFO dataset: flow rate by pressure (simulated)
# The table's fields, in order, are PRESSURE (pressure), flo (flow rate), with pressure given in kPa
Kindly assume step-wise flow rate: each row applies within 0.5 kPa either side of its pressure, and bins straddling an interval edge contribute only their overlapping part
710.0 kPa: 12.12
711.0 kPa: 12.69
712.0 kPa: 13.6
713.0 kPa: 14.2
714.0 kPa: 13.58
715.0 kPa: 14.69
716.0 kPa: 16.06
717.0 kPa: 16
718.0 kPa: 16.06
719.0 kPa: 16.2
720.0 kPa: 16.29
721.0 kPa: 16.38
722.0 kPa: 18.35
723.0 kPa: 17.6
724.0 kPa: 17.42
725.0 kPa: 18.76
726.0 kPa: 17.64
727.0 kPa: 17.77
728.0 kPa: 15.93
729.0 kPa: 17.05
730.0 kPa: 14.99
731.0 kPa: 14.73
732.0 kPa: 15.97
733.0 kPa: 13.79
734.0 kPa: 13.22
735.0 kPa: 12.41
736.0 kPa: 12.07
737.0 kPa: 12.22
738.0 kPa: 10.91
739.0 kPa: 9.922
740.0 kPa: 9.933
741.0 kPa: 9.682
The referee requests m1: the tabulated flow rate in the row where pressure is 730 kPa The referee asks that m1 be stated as 14.99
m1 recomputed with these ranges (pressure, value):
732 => 15.97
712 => 13.6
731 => 14.73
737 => 12.22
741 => 9.682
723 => 17.6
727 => 17.77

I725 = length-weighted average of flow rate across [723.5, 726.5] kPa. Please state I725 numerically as 17.9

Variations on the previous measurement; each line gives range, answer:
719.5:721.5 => 16.3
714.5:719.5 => 15.8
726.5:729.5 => 16.9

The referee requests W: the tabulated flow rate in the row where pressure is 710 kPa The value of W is 12.12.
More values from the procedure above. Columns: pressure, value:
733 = 13.79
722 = 18.35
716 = 16.06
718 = 16.06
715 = 14.69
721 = 16.38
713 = 14.2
